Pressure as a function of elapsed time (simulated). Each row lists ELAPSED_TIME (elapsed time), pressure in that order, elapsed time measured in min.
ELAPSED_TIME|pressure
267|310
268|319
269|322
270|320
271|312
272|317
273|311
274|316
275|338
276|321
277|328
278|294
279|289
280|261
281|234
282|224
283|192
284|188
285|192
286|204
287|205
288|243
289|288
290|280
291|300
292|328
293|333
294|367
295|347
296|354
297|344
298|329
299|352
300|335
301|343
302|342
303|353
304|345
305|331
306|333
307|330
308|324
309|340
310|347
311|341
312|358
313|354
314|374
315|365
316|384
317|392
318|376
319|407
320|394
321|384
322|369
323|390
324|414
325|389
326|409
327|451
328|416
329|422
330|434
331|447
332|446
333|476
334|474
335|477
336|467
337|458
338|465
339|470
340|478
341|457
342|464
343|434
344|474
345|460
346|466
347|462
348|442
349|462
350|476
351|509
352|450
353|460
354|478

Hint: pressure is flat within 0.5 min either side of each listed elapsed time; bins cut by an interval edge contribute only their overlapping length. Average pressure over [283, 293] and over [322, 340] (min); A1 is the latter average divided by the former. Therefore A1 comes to 1.77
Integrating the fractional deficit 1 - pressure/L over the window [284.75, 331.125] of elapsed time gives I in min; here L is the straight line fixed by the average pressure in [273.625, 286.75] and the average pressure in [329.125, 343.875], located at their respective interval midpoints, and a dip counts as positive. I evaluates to 1.0 min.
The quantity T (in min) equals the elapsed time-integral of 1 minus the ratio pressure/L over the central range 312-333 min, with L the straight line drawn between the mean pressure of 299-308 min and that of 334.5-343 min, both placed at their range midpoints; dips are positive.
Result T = 0.3 min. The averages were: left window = 339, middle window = 402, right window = 465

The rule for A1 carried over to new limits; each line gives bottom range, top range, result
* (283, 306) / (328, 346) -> 1.51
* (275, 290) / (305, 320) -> 1.43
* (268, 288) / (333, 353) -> 1.71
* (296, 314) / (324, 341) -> 1.31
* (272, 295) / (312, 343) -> 1.53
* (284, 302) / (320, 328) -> 1.34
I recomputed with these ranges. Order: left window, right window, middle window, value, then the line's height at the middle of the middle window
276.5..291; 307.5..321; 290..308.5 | -1.8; 307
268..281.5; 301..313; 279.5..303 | 2.7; 324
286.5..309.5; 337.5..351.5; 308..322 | 0.3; 376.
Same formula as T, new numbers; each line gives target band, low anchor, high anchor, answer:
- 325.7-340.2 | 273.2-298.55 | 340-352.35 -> -0.96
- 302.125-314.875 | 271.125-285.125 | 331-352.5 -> 0.72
